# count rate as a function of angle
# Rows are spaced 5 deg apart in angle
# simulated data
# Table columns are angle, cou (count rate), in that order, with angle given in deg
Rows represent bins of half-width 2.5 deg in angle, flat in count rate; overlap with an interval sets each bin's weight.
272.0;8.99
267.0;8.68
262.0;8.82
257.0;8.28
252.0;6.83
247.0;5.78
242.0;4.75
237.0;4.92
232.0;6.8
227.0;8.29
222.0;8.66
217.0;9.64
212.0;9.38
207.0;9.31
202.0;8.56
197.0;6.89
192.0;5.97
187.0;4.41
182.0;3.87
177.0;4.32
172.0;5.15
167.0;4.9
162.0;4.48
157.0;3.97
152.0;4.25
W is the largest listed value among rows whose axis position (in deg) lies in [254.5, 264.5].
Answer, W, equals 8.82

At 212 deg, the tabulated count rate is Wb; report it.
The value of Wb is 9.38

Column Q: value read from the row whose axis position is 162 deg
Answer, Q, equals 4.48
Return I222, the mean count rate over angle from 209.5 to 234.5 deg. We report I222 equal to 8.55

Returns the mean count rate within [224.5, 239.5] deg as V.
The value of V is 6.67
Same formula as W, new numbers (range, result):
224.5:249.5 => 8.29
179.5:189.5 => 4.41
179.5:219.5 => 9.64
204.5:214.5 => 9.38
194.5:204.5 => 8.56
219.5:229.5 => 8.66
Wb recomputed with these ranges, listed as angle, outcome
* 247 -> 5.78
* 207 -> 9.31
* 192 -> 5.97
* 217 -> 9.64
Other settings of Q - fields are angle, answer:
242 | 4.75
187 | 4.41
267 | 8.68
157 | 3.97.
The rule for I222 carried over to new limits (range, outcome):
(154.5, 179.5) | 4.56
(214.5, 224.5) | 9.15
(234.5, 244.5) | 4.83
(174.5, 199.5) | 5.09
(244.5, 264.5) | 7.43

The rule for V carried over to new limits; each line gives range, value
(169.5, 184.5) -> 4.45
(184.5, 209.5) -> 7.03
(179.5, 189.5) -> 4.14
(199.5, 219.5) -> 9.22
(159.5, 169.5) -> 4.69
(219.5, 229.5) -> 8.47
